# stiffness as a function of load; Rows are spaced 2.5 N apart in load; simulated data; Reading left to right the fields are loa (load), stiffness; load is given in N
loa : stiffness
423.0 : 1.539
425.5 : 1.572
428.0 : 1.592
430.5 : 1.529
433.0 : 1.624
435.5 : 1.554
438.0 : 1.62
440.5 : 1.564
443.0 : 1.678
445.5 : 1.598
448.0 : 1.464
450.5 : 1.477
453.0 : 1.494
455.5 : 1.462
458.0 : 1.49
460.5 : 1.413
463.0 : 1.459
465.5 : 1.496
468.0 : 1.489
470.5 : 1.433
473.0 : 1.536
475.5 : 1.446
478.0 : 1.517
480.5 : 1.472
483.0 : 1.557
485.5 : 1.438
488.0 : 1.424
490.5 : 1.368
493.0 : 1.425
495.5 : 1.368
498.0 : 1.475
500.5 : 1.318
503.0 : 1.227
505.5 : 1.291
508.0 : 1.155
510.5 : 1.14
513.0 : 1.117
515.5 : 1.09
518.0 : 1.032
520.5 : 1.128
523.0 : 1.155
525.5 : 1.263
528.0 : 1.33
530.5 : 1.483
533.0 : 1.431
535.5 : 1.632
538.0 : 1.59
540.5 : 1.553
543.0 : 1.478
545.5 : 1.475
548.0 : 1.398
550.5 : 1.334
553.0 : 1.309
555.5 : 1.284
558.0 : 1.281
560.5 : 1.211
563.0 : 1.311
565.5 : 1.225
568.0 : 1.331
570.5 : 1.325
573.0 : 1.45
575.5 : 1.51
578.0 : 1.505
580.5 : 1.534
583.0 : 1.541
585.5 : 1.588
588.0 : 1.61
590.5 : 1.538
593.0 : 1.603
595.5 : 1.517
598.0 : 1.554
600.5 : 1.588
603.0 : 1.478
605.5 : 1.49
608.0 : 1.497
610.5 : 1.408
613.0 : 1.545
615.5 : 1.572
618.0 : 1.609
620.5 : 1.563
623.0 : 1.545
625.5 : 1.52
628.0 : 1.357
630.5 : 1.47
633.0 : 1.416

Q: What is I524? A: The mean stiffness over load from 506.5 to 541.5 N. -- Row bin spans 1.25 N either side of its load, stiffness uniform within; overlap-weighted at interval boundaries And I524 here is 1.29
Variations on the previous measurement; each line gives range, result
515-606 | 1.41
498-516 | 1.22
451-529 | 1.36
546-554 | 1.36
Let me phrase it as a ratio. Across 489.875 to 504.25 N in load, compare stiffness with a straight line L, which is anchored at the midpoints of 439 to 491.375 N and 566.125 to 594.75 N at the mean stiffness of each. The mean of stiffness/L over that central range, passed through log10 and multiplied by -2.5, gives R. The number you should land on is 0.10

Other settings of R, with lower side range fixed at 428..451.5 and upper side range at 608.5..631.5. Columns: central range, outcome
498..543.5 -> 0.184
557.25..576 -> 0.155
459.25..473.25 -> 0.068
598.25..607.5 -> -0.004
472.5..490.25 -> 0.058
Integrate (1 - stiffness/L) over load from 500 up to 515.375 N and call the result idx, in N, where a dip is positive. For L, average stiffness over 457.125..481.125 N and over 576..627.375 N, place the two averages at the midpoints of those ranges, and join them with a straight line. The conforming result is 3.1 N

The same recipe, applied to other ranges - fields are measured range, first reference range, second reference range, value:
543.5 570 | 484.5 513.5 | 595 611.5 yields 1.9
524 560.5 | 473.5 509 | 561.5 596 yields 0.7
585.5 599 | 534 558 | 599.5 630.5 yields -0.7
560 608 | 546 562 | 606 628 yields -2.1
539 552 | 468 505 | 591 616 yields 0.3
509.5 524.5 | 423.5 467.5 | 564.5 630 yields 4.0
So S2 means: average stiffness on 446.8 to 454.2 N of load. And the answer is 1.48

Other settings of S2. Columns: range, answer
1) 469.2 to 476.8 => 1.47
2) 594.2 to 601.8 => 1.55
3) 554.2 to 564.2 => 1.27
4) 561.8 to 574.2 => 1.33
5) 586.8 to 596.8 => 1.57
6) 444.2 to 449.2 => 1.53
